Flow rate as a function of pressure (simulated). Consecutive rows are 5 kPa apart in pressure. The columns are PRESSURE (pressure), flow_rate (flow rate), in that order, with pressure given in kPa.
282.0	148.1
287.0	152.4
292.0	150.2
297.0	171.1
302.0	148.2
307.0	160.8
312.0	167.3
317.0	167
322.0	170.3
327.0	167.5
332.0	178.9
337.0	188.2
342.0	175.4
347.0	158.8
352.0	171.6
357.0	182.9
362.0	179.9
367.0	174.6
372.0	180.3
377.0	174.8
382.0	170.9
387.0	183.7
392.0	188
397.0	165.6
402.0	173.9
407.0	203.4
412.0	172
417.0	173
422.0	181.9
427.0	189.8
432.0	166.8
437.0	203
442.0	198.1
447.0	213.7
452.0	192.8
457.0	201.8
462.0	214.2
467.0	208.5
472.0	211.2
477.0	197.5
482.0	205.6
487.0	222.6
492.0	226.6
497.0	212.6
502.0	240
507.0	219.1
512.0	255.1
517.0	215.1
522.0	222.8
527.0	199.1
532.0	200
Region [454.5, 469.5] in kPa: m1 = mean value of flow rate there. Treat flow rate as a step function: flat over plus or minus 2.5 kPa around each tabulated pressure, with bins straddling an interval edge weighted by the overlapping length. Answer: 208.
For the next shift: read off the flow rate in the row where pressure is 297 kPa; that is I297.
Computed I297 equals 171.1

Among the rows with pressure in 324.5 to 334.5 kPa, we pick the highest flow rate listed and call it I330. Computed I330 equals 178.9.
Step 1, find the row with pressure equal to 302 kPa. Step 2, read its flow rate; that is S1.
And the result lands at 148.2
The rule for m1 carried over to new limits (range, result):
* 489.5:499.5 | 220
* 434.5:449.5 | 205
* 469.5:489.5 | 209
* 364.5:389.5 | 177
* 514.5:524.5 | 219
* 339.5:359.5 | 172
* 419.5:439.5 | 185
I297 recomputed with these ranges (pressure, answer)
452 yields 192.8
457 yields 201.8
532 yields 200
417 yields 173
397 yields 165.6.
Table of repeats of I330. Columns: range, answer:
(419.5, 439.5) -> 203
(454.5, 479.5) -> 214.2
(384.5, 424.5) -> 203.4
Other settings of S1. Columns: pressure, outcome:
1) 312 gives 167.3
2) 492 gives 226.6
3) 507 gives 219.1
